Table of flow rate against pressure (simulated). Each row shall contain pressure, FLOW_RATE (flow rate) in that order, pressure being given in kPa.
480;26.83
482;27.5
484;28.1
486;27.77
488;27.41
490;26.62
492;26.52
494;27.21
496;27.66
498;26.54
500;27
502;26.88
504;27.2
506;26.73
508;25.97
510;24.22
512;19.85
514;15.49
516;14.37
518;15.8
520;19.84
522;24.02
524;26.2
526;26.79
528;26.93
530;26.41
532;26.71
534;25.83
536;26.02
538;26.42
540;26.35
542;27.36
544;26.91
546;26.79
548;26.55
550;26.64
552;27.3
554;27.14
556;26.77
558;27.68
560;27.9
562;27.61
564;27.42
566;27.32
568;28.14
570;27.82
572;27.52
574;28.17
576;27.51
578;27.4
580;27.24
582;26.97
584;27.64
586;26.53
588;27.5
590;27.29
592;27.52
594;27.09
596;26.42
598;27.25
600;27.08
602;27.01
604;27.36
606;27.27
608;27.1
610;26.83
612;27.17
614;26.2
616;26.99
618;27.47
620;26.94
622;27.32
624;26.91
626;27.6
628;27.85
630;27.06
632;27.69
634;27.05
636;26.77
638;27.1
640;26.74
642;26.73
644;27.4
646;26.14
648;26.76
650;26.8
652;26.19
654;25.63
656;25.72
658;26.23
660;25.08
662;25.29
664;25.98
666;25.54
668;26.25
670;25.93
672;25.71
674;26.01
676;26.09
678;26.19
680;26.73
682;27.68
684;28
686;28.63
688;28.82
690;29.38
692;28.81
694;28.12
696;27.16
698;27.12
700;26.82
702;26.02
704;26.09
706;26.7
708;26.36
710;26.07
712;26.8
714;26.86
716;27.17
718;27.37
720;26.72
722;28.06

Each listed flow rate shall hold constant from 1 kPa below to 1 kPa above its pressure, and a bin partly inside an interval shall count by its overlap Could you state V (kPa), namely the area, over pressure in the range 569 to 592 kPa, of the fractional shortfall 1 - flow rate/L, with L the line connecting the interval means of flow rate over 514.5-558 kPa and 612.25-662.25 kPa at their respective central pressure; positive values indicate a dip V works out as -1.5 kPa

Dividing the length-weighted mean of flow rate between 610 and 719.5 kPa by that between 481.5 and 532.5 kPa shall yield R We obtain 1.1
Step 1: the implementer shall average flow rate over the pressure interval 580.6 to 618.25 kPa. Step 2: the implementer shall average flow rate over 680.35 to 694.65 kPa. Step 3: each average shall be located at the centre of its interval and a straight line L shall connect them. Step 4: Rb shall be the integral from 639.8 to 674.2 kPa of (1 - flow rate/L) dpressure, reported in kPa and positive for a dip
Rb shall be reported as 2.3 kPa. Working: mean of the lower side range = 27.1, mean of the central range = 26.1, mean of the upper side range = 28.4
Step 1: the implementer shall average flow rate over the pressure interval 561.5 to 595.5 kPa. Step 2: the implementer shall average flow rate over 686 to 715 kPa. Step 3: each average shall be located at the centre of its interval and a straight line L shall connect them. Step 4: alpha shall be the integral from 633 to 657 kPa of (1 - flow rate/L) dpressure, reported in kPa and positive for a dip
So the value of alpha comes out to 0.7 kPa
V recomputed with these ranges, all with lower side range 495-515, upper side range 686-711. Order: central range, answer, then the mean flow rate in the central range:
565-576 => -0.9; 27.8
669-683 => 0.4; 26.3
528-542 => -0.7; 26.4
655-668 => 0.6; 25.7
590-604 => -0.6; 27.1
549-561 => -0.9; 27.2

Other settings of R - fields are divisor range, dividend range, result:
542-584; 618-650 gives 0.99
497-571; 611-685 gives 1.05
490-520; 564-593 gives 1.16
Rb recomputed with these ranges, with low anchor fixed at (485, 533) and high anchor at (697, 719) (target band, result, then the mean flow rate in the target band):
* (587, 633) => -2.7 kPa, 27.2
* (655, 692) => -0.5 kPa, 26.7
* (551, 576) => -2.4 kPa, 27.6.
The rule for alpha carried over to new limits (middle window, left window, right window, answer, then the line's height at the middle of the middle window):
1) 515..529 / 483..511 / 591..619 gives 2.6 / 26.9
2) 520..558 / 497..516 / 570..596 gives -1.5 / 25.4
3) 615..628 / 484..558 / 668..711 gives -0.4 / 26.4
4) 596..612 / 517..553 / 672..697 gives -0.4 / 26.4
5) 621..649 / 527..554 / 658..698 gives -0.3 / 26.8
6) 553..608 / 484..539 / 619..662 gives -3.2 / 25.8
